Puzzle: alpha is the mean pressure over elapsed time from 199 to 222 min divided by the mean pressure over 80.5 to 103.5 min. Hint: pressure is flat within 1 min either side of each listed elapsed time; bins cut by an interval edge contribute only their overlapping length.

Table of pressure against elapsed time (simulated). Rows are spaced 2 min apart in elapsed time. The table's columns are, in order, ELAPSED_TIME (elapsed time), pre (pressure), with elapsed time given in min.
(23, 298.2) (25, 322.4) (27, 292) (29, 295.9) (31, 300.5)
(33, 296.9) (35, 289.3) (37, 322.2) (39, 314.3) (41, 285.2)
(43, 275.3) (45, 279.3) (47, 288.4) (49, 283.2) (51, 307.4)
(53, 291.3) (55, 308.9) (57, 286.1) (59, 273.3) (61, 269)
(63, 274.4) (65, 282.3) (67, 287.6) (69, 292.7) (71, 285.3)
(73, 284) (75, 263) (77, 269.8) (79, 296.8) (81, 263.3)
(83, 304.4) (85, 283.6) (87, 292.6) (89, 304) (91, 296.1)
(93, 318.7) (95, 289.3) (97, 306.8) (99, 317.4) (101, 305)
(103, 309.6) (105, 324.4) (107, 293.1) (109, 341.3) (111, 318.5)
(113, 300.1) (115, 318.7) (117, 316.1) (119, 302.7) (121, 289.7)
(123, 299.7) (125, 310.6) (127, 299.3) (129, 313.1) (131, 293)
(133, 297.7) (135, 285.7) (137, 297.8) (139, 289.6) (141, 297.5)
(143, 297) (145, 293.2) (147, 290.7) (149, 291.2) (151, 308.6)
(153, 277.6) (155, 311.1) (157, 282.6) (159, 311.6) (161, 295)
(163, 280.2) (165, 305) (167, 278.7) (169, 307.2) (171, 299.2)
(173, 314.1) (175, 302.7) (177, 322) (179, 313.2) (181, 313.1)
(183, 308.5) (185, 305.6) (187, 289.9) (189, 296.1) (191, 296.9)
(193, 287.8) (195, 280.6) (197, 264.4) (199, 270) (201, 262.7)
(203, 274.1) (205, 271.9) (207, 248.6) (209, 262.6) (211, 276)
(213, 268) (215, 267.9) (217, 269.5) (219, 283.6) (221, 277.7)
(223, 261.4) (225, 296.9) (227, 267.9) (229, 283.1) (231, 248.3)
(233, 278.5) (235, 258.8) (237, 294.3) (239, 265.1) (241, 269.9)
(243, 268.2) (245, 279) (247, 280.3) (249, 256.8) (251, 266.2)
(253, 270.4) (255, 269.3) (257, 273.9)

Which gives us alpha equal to 0.90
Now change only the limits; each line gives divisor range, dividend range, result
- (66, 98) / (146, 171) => 1.02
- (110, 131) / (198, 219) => 0.87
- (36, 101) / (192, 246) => 0.93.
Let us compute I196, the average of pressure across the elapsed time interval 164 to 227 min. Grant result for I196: 286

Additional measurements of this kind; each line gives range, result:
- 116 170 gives 297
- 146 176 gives 297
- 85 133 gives 306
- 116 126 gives 304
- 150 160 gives 298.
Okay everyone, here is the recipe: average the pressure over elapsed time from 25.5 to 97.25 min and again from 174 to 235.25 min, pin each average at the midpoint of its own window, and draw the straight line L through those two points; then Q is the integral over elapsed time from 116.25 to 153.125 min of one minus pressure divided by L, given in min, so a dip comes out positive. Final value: -1.6 min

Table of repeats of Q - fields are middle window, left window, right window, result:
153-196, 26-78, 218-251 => -3.3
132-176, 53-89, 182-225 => -2.5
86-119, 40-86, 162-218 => -2.8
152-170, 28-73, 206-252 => -1.0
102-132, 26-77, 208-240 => -2.8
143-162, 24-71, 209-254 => -1.0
